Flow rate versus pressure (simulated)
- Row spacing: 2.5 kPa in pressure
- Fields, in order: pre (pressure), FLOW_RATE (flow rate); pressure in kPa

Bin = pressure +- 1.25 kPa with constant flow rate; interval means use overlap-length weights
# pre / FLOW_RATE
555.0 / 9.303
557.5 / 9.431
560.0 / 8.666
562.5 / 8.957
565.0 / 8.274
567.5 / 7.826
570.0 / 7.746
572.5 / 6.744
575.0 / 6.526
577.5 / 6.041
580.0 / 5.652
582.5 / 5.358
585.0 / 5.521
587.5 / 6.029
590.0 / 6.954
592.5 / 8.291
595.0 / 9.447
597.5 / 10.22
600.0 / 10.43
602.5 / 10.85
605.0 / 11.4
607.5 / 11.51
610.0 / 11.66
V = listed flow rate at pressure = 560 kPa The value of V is 8.666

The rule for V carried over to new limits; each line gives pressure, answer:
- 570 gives 7.746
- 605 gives 11.4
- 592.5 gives 8.291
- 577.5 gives 6.041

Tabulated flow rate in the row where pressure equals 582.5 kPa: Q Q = 5.358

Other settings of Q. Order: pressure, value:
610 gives 11.66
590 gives 6.954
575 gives 6.526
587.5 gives 6.029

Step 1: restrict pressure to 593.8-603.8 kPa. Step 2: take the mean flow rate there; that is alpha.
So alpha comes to 10.2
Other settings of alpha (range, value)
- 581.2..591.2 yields 5.96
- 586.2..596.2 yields 7.66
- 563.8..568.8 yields 8.04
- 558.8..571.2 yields 8.29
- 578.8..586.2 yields 5.51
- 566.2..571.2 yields 7.79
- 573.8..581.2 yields 6.07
